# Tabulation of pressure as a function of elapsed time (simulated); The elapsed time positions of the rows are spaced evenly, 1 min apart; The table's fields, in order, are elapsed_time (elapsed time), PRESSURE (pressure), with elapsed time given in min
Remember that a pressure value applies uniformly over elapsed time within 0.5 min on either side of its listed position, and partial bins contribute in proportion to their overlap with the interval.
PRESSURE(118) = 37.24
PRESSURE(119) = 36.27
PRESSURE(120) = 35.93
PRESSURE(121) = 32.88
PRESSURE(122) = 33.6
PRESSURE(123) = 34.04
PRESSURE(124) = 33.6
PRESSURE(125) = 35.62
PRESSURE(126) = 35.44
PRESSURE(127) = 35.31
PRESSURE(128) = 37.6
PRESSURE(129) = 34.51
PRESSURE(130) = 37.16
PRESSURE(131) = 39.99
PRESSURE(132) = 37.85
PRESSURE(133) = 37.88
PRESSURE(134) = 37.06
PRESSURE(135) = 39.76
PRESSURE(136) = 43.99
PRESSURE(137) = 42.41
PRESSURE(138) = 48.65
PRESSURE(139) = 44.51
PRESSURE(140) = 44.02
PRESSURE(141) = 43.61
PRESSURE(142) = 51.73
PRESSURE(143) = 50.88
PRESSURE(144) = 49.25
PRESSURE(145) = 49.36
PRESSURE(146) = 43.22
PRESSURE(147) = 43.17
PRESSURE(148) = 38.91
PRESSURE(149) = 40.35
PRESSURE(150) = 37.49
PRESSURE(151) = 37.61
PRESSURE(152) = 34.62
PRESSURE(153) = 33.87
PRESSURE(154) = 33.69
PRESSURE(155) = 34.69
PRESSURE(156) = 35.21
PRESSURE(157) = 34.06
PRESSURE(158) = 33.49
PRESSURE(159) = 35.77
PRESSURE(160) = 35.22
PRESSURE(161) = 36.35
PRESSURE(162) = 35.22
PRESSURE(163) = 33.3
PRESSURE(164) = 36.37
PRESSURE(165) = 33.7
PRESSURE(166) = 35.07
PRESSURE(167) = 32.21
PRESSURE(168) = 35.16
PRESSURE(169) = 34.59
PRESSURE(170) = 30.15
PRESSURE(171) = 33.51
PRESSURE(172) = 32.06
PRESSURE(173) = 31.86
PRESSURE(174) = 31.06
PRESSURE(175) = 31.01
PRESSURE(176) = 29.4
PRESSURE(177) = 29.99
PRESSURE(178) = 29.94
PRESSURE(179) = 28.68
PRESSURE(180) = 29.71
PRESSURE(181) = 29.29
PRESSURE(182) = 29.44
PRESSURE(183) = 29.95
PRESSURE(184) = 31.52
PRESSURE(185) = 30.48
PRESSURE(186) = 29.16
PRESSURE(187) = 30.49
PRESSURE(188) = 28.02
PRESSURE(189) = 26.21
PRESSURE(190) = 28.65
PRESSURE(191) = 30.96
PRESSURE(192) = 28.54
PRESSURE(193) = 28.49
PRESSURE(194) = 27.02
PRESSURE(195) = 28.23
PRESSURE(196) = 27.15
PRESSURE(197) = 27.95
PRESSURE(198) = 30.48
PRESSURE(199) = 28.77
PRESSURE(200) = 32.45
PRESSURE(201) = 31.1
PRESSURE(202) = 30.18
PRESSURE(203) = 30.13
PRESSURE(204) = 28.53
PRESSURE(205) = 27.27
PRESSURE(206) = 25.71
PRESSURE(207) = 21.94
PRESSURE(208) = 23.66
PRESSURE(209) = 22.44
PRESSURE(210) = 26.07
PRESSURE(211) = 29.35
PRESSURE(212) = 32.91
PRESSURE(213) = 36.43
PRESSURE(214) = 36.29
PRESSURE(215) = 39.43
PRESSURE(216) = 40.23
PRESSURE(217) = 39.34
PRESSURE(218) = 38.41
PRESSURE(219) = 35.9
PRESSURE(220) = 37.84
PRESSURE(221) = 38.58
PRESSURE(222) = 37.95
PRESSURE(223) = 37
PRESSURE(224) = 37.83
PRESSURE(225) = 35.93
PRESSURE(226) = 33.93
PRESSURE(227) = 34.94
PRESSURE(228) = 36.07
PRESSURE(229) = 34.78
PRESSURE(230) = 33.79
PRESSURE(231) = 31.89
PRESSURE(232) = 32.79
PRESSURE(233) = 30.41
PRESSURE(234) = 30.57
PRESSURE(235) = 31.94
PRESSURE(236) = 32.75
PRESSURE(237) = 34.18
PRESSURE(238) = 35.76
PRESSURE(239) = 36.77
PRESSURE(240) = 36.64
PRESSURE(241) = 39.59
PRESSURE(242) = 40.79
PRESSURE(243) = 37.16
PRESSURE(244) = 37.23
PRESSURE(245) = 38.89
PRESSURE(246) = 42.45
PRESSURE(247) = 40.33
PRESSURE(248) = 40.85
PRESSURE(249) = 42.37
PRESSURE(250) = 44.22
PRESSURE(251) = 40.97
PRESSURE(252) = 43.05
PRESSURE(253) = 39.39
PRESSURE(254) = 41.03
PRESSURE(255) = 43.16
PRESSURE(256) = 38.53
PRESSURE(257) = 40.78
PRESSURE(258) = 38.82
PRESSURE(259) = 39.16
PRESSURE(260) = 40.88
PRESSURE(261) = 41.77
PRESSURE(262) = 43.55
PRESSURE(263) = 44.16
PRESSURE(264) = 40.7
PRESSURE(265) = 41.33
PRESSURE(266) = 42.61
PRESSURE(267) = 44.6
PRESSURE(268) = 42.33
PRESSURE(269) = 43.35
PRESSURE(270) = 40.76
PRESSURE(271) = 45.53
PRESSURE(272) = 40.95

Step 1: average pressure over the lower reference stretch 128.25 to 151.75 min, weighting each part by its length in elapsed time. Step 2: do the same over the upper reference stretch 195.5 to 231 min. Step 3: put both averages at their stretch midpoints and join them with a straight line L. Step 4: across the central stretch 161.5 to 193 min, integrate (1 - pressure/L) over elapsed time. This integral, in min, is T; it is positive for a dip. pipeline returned 5.3 min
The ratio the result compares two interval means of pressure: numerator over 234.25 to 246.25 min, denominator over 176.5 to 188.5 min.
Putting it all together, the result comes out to 1.2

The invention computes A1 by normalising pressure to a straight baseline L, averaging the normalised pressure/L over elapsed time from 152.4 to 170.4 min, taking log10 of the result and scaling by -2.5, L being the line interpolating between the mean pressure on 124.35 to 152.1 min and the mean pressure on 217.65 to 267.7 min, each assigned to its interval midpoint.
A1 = 0.18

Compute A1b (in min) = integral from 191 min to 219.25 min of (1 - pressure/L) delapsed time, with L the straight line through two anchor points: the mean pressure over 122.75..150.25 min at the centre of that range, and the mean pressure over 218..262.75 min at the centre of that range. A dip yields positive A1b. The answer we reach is 6.13 min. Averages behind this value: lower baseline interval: 41.1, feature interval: 30.5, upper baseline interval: 37.8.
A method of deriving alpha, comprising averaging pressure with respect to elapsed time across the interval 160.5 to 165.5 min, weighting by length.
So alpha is 35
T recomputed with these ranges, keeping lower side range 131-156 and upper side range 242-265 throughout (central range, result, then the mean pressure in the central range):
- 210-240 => 4.3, 35.2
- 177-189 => 3.4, 29.6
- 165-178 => 2.9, 32.1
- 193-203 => 2.9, 29.3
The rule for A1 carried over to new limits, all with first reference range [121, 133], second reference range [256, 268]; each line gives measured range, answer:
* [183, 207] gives 0.32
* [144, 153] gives -0.11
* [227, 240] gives 0.20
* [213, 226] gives 0.06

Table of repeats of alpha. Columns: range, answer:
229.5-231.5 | 32.8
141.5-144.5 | 50.6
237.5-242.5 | 37.9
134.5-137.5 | 42.1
